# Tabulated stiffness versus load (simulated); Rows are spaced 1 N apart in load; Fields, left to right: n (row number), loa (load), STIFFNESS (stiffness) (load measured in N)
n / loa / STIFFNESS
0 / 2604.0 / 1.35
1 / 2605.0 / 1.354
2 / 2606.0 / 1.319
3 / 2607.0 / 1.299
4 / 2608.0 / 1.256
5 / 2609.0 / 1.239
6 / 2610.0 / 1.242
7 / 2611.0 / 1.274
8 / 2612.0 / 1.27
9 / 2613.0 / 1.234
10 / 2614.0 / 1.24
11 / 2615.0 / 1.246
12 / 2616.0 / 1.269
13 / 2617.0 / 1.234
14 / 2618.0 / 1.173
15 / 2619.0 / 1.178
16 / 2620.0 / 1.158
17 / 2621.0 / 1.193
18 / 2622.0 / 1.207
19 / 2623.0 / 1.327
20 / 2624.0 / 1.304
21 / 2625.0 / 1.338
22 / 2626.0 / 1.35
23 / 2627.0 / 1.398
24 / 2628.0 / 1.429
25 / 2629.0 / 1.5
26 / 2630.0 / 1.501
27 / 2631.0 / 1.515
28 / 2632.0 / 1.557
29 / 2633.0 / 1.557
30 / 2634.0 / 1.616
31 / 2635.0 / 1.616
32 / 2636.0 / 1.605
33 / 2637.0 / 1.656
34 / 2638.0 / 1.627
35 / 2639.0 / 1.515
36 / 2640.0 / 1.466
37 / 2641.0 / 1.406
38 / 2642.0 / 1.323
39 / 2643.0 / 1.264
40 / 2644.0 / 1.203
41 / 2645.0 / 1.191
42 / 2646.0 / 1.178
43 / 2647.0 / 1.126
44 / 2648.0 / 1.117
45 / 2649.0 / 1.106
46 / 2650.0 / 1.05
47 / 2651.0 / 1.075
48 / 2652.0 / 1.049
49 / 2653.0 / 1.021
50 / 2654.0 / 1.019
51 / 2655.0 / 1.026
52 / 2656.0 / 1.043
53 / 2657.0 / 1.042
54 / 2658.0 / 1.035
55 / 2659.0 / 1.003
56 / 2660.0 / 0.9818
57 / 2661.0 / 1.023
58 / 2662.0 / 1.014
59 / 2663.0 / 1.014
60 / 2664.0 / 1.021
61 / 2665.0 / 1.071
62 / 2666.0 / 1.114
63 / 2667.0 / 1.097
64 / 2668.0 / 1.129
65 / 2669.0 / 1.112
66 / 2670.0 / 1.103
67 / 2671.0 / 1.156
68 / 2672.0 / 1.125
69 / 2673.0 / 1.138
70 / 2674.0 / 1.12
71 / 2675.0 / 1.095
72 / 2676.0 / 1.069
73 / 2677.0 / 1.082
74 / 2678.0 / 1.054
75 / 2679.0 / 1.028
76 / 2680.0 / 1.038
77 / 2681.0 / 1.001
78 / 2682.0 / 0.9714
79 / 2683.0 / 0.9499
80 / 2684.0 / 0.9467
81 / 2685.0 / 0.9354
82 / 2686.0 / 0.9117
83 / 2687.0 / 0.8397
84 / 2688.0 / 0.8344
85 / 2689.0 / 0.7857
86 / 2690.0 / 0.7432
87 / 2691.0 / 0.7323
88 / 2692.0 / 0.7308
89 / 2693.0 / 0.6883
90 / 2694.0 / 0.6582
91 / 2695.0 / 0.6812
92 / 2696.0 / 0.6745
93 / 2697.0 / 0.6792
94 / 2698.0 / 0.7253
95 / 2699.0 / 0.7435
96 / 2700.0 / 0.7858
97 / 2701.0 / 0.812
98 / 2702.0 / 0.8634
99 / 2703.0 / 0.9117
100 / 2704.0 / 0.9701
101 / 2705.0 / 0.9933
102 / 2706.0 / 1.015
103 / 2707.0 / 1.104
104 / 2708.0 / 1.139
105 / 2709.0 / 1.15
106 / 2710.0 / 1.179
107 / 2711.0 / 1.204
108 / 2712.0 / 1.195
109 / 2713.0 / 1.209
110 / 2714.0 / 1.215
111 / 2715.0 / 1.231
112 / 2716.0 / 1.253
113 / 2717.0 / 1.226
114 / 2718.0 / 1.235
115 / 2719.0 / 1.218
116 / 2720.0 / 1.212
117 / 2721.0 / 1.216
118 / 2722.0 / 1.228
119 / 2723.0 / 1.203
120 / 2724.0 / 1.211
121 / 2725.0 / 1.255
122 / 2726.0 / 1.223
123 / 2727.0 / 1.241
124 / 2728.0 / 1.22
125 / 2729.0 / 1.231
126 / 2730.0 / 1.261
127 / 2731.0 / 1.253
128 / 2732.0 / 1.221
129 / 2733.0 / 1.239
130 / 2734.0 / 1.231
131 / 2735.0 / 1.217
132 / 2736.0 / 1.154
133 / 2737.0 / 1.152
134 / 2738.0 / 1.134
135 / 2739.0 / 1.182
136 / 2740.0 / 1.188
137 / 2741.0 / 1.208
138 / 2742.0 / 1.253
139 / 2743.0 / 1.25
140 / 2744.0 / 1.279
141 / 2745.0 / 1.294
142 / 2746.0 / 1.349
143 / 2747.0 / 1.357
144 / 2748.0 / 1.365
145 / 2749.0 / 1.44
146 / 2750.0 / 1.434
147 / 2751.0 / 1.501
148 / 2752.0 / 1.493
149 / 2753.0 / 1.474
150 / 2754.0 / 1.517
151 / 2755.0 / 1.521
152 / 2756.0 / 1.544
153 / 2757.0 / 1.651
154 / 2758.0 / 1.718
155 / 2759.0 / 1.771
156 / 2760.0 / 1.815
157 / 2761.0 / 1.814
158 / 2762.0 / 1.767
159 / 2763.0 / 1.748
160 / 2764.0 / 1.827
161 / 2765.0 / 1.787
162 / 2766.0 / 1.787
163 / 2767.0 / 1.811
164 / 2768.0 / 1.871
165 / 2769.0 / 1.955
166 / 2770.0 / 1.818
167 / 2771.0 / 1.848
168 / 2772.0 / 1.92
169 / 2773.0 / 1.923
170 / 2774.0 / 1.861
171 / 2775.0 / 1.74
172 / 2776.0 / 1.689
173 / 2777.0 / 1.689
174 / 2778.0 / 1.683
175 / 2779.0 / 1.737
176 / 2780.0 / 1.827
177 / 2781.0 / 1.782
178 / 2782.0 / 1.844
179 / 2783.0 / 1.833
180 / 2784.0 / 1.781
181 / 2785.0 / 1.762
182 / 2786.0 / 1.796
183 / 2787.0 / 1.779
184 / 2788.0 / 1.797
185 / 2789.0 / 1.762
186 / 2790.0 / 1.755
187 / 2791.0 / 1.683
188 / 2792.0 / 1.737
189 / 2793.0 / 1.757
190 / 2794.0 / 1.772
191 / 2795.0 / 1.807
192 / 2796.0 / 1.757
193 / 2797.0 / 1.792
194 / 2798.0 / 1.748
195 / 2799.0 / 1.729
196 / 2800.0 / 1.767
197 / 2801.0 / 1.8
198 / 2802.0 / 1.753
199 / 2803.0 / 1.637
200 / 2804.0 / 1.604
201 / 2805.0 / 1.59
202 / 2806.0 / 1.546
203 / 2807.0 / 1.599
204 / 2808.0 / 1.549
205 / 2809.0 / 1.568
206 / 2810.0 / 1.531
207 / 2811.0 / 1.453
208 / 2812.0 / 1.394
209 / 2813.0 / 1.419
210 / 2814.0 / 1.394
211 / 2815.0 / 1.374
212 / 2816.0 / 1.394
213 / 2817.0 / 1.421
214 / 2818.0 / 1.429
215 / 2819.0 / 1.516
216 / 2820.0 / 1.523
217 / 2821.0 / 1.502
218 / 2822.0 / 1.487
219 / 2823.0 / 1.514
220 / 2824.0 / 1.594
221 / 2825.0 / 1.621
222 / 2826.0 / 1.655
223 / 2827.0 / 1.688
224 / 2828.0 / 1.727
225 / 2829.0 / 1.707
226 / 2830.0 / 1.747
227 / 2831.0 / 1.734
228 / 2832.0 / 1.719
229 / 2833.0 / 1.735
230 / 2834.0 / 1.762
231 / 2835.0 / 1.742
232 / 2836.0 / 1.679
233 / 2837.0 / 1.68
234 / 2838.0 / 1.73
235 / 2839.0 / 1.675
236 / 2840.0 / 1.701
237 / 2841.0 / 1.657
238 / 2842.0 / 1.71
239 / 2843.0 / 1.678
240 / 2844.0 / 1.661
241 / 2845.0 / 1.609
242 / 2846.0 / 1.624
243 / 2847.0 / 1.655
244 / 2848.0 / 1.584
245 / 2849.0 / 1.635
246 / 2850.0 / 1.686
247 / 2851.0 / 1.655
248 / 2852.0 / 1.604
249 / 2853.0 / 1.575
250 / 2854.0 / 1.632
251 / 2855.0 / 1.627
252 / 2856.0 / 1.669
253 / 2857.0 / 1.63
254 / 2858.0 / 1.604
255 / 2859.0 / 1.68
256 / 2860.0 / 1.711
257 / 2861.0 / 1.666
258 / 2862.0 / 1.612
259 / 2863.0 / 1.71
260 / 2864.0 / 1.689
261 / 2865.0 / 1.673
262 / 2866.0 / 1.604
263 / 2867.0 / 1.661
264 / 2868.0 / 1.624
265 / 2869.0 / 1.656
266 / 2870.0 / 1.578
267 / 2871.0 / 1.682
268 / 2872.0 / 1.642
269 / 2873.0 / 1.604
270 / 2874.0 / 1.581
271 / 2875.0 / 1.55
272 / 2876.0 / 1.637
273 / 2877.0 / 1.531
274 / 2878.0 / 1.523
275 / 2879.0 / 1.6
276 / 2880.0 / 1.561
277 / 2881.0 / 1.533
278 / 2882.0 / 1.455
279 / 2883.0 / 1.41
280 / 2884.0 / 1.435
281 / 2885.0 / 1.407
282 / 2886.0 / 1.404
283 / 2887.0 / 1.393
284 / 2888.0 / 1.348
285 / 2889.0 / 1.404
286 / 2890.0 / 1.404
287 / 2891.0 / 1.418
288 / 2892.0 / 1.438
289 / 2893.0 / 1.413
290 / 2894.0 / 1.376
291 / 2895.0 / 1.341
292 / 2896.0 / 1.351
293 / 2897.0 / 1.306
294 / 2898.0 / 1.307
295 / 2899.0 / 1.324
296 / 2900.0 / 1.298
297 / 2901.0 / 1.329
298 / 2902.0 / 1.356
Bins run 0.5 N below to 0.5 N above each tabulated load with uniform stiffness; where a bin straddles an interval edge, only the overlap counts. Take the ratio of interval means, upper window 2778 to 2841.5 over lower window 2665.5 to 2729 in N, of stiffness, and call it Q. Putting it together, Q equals 1.62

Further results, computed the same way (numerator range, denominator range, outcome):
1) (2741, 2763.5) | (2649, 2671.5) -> 1.43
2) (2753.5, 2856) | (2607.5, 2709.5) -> 1.50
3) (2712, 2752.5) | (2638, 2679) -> 1.12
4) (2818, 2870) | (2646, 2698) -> 1.68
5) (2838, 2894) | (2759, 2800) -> 0.88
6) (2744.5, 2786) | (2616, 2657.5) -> 1.30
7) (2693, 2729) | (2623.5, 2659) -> 0.81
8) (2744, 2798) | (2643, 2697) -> 1.71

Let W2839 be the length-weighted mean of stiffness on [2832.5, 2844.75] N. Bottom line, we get 1.7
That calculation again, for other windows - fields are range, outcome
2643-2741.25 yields 1.06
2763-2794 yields 1.79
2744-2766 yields 1.58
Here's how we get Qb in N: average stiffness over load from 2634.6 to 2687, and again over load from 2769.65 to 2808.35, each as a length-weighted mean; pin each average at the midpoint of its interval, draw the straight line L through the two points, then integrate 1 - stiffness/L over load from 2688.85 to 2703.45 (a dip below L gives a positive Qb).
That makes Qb 6.24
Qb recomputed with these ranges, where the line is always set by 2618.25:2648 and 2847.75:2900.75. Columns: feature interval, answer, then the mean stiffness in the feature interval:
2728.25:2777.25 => -2.0 N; 1.52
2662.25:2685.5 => 5.8 N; 1.06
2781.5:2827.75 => -4.5 N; 1.64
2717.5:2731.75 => 2.1 N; 1.23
